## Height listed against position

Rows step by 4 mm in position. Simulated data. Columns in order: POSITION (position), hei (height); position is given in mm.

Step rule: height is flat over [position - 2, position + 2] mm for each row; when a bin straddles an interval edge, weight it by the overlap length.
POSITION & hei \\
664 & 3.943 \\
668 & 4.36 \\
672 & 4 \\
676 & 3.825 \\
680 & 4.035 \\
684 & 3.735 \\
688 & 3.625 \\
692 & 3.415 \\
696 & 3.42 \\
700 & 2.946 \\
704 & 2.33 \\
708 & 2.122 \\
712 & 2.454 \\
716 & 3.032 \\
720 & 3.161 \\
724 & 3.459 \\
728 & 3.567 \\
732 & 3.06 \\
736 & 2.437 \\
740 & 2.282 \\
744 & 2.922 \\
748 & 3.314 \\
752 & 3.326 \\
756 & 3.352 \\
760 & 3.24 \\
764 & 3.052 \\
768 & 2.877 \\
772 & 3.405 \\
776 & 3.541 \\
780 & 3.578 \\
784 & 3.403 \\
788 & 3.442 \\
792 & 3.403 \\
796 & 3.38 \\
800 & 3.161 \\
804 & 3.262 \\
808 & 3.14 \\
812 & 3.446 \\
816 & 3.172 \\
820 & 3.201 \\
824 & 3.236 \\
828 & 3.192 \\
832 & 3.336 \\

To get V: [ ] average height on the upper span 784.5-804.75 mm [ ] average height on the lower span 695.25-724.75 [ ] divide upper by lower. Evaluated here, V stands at 1.19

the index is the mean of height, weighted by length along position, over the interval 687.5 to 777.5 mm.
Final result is 3.05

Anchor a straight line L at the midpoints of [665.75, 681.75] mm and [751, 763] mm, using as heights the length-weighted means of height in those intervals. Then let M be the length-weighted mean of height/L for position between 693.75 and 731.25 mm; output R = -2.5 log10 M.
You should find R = 0.241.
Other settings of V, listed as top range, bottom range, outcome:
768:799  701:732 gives 1.18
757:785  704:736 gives 1.14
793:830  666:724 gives 0.98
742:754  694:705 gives 1.08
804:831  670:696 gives 0.86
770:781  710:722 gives 1.21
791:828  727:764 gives 1.07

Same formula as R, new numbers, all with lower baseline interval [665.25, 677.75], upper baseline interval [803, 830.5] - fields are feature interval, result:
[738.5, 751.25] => 0.243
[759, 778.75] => 0.087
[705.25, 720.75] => 0.402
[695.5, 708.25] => 0.397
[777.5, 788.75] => -0.017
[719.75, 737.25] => 0.181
